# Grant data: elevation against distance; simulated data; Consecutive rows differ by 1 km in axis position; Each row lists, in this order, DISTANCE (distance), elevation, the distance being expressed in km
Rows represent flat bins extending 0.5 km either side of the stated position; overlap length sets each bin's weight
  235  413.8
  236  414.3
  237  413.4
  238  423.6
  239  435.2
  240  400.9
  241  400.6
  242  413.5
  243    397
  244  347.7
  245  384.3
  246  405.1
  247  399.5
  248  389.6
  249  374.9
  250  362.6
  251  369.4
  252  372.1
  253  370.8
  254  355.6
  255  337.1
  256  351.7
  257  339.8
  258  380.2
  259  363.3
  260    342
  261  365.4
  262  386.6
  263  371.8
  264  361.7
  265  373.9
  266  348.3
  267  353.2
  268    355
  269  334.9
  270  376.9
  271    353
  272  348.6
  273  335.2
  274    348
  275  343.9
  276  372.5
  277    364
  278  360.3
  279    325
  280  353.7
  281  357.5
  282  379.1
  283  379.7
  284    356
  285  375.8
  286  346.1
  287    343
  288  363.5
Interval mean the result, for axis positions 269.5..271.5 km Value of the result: 365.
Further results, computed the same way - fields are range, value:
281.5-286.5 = 367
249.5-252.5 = 368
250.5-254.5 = 367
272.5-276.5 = 350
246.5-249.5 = 388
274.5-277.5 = 360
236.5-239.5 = 424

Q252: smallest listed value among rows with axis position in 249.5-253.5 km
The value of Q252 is 362.6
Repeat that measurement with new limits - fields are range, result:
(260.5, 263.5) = 365.4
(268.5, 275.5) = 334.9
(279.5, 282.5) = 353.7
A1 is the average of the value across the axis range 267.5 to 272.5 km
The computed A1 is 354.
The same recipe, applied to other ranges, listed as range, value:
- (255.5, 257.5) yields 346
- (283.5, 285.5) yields 366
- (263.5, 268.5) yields 358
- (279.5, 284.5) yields 365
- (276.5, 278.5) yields 362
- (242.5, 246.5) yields 384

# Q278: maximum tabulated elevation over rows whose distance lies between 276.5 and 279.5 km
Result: 364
